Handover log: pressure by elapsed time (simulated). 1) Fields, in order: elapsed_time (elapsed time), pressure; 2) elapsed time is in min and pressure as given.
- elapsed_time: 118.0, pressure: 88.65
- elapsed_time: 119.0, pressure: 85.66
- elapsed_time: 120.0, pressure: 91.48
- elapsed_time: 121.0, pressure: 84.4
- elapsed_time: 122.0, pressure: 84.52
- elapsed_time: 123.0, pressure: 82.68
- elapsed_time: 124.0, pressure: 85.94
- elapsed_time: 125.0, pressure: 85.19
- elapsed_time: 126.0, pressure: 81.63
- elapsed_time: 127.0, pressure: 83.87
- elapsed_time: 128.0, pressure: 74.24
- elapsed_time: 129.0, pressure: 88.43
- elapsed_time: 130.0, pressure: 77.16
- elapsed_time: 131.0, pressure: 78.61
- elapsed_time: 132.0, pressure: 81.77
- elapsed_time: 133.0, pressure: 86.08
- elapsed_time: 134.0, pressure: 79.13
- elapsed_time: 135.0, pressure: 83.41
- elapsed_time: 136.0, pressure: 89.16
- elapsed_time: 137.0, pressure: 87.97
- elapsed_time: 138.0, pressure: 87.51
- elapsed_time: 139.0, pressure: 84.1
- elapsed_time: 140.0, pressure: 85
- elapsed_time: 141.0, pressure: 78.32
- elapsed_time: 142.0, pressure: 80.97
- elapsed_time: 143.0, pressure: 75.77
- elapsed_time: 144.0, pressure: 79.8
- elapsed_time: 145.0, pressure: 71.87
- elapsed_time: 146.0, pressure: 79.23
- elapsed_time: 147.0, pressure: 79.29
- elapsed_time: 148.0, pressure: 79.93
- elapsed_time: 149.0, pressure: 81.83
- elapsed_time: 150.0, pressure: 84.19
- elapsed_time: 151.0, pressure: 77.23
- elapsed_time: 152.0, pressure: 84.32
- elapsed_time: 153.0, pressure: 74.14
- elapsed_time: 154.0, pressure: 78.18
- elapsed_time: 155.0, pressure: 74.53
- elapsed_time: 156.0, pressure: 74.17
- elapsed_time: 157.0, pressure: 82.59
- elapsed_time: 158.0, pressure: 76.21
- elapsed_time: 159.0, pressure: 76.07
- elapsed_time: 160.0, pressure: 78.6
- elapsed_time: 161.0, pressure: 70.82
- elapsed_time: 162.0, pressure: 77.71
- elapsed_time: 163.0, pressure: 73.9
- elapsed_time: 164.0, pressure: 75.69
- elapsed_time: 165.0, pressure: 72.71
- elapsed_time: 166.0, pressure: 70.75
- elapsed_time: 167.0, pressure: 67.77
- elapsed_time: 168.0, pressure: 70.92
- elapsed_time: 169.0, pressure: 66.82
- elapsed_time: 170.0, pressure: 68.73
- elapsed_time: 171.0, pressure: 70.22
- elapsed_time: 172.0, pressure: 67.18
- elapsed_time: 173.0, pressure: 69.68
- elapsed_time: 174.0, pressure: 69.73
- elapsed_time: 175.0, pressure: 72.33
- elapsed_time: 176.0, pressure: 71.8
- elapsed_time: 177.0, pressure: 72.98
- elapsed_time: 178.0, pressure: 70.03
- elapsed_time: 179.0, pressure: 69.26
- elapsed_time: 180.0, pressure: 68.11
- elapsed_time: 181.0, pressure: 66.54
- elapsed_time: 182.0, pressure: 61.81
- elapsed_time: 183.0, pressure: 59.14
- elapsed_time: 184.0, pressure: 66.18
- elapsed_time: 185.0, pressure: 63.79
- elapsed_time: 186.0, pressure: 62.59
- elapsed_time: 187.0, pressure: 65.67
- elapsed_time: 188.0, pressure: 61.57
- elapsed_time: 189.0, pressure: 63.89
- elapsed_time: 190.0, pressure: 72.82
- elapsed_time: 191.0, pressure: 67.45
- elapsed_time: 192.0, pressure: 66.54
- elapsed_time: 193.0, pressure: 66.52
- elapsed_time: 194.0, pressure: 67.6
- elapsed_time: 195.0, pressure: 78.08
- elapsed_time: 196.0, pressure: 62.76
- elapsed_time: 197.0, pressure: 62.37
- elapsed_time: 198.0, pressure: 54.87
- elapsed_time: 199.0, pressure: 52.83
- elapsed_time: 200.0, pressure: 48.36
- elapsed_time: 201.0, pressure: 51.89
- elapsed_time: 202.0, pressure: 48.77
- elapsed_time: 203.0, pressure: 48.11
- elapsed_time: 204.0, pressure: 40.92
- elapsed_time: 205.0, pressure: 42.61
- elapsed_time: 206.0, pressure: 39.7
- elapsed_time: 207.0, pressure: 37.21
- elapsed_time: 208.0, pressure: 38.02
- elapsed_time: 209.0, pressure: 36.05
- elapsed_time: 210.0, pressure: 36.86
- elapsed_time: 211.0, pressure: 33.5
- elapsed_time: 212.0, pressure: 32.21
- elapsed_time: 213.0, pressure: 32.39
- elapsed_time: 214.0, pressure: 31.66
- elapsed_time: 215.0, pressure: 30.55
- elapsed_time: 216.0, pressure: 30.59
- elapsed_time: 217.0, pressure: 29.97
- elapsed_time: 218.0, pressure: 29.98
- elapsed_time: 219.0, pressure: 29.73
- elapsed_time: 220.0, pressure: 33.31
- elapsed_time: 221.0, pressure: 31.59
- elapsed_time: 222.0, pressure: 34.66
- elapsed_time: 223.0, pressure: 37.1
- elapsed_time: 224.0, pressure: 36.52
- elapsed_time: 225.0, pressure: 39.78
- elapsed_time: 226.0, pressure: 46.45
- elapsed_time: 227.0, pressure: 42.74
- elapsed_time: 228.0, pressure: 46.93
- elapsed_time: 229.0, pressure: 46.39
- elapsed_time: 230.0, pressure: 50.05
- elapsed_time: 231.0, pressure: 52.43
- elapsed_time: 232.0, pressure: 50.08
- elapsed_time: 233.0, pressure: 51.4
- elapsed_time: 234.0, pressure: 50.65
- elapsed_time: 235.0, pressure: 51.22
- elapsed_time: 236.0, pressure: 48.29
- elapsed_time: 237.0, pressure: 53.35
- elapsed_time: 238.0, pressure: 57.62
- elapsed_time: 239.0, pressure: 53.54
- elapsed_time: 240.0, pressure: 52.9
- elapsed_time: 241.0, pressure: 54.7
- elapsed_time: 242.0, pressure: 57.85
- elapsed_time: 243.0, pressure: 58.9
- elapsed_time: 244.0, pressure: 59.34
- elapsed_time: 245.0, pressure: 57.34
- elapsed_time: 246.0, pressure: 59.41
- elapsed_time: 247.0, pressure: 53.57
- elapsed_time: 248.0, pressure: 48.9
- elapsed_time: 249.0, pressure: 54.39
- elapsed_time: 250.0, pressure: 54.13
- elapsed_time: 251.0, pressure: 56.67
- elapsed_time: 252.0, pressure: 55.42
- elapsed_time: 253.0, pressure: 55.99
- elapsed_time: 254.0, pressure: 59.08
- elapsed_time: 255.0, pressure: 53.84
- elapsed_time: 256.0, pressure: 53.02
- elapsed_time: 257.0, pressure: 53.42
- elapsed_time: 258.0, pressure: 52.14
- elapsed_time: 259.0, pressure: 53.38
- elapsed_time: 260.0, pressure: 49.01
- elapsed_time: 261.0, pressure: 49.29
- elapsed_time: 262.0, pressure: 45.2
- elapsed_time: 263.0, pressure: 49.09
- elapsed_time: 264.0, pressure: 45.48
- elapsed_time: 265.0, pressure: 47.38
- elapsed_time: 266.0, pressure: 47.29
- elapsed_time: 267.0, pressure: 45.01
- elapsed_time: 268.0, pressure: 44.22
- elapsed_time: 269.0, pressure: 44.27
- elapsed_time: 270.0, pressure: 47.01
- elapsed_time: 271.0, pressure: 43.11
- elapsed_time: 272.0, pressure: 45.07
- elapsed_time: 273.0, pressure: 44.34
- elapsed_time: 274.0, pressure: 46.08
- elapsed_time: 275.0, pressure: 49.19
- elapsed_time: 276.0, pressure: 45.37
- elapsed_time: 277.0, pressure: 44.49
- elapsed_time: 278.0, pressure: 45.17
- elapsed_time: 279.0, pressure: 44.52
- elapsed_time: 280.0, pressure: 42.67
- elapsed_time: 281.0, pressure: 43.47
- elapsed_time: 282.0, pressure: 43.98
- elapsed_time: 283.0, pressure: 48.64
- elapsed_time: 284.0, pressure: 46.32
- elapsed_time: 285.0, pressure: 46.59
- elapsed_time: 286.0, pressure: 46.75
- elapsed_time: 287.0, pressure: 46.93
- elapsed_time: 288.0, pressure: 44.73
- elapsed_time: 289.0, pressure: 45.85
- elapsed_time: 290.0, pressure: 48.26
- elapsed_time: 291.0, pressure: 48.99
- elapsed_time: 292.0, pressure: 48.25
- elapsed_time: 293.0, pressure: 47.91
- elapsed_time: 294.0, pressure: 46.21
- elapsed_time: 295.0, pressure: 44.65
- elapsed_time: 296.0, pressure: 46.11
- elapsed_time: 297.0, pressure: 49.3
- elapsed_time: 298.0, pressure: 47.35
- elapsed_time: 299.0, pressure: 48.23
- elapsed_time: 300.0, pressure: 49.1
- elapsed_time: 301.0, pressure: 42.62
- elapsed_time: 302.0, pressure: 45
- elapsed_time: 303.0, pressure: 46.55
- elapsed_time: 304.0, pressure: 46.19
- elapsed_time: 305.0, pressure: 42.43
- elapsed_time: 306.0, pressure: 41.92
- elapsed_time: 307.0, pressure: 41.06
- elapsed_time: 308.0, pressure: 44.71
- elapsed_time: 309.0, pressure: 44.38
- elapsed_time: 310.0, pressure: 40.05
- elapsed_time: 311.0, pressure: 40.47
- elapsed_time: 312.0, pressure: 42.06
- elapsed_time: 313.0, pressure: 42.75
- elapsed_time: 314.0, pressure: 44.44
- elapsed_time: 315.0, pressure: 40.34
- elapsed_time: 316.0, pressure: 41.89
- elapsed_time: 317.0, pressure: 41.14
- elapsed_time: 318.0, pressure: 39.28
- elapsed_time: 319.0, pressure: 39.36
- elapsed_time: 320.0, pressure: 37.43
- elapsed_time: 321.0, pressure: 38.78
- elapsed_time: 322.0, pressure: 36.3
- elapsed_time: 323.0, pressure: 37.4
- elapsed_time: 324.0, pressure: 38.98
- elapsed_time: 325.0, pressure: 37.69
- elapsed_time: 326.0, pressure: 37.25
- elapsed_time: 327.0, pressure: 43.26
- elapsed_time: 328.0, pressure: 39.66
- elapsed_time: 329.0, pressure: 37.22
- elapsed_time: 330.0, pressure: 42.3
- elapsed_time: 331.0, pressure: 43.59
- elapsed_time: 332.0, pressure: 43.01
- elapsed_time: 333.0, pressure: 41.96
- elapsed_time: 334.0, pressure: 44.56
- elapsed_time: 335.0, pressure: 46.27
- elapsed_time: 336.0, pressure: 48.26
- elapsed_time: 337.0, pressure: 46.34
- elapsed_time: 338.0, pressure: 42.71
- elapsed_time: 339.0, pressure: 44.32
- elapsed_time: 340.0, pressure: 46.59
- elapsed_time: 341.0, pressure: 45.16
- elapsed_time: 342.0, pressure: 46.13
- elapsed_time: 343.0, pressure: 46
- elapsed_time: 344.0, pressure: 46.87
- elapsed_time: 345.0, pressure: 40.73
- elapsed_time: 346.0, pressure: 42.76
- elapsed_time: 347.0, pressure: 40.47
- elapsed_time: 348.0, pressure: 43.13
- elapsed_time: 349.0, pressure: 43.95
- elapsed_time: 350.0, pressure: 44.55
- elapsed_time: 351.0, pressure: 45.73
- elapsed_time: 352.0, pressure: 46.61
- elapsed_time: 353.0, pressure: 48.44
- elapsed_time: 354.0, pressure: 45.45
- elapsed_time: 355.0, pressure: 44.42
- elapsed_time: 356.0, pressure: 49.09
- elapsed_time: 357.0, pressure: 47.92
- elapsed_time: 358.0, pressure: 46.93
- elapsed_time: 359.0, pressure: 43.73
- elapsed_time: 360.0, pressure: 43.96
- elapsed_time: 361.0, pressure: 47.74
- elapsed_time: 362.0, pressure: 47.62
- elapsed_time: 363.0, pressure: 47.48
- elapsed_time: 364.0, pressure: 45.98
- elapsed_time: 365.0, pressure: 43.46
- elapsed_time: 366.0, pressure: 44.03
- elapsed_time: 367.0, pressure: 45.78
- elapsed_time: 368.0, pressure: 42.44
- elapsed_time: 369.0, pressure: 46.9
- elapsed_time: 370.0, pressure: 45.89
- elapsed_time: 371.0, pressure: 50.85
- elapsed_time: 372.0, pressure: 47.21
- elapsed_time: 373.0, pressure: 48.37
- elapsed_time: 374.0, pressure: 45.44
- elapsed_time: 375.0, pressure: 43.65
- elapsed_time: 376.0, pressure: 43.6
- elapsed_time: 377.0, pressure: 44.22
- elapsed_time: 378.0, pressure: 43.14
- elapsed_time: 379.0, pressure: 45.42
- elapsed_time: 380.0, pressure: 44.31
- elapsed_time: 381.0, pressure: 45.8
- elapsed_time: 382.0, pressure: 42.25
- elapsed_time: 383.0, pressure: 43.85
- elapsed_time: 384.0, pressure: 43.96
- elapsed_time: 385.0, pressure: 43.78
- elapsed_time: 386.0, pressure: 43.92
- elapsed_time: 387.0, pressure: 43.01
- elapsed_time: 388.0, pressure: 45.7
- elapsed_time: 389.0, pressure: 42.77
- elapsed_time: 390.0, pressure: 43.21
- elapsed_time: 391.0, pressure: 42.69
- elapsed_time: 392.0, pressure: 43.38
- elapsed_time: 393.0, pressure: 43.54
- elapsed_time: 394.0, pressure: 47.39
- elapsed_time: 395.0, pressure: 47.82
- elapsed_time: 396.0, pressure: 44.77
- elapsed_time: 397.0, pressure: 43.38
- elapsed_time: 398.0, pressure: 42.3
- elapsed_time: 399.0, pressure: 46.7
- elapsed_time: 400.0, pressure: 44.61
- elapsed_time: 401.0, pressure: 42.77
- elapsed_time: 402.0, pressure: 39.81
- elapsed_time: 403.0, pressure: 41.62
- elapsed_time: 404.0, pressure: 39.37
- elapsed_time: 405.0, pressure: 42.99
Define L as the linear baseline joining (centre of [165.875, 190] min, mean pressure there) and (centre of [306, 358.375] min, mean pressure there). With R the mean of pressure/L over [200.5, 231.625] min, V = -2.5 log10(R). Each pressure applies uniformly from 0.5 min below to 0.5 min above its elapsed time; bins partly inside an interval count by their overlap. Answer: 0.499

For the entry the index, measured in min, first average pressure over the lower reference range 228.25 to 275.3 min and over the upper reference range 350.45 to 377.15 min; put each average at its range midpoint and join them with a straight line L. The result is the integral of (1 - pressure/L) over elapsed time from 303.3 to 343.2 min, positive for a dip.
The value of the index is 4.9 min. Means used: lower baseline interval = 51.3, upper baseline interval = 46.1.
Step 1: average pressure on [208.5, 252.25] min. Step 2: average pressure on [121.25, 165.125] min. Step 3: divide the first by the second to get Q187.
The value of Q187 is 0.56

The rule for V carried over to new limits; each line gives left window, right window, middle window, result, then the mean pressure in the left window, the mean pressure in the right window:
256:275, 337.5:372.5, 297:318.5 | 0.07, 47.5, 45.5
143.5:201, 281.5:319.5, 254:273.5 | 0.08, 70.4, 44.8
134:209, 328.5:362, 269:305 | 0.15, 69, 44.8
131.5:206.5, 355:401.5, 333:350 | 0.11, 70.6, 45.1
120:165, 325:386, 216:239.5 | 0.45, 80.4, 44.6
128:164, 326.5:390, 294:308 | 0.19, 79.8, 44.8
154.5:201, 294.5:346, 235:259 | 0.02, 68.3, 42.9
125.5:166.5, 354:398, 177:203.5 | 0.16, 79.4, 45.1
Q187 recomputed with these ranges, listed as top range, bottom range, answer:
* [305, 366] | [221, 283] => 0.88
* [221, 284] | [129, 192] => 0.66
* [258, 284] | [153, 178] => 0.63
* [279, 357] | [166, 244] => 0.83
